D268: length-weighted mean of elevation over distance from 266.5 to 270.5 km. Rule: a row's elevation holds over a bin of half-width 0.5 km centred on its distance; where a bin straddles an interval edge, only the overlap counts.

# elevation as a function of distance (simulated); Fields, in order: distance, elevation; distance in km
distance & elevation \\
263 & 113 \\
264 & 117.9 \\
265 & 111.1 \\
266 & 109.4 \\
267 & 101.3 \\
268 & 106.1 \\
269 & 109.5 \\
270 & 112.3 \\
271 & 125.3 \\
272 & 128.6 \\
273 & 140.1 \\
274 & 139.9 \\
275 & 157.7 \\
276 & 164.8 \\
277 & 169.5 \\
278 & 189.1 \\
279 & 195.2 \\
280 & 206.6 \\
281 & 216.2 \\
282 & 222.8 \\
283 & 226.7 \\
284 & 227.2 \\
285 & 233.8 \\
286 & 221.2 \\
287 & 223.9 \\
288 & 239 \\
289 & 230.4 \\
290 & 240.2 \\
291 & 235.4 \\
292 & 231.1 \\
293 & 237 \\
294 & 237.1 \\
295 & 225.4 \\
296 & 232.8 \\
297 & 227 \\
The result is 107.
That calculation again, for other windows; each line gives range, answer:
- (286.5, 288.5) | 231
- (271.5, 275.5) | 142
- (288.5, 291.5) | 235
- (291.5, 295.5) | 233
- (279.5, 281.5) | 211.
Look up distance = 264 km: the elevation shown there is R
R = 117.9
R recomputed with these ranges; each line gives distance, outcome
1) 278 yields 189.1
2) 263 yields 113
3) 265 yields 111.1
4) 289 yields 230.4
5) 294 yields 237.1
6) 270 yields 112.3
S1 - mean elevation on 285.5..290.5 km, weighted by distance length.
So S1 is 231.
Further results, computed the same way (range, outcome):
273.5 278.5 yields 164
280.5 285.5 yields 225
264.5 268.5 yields 107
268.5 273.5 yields 123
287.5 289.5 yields 235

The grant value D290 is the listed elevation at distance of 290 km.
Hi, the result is 240.2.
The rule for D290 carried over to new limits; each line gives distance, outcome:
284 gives 227.2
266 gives 109.4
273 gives 140.1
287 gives 223.9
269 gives 109.5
